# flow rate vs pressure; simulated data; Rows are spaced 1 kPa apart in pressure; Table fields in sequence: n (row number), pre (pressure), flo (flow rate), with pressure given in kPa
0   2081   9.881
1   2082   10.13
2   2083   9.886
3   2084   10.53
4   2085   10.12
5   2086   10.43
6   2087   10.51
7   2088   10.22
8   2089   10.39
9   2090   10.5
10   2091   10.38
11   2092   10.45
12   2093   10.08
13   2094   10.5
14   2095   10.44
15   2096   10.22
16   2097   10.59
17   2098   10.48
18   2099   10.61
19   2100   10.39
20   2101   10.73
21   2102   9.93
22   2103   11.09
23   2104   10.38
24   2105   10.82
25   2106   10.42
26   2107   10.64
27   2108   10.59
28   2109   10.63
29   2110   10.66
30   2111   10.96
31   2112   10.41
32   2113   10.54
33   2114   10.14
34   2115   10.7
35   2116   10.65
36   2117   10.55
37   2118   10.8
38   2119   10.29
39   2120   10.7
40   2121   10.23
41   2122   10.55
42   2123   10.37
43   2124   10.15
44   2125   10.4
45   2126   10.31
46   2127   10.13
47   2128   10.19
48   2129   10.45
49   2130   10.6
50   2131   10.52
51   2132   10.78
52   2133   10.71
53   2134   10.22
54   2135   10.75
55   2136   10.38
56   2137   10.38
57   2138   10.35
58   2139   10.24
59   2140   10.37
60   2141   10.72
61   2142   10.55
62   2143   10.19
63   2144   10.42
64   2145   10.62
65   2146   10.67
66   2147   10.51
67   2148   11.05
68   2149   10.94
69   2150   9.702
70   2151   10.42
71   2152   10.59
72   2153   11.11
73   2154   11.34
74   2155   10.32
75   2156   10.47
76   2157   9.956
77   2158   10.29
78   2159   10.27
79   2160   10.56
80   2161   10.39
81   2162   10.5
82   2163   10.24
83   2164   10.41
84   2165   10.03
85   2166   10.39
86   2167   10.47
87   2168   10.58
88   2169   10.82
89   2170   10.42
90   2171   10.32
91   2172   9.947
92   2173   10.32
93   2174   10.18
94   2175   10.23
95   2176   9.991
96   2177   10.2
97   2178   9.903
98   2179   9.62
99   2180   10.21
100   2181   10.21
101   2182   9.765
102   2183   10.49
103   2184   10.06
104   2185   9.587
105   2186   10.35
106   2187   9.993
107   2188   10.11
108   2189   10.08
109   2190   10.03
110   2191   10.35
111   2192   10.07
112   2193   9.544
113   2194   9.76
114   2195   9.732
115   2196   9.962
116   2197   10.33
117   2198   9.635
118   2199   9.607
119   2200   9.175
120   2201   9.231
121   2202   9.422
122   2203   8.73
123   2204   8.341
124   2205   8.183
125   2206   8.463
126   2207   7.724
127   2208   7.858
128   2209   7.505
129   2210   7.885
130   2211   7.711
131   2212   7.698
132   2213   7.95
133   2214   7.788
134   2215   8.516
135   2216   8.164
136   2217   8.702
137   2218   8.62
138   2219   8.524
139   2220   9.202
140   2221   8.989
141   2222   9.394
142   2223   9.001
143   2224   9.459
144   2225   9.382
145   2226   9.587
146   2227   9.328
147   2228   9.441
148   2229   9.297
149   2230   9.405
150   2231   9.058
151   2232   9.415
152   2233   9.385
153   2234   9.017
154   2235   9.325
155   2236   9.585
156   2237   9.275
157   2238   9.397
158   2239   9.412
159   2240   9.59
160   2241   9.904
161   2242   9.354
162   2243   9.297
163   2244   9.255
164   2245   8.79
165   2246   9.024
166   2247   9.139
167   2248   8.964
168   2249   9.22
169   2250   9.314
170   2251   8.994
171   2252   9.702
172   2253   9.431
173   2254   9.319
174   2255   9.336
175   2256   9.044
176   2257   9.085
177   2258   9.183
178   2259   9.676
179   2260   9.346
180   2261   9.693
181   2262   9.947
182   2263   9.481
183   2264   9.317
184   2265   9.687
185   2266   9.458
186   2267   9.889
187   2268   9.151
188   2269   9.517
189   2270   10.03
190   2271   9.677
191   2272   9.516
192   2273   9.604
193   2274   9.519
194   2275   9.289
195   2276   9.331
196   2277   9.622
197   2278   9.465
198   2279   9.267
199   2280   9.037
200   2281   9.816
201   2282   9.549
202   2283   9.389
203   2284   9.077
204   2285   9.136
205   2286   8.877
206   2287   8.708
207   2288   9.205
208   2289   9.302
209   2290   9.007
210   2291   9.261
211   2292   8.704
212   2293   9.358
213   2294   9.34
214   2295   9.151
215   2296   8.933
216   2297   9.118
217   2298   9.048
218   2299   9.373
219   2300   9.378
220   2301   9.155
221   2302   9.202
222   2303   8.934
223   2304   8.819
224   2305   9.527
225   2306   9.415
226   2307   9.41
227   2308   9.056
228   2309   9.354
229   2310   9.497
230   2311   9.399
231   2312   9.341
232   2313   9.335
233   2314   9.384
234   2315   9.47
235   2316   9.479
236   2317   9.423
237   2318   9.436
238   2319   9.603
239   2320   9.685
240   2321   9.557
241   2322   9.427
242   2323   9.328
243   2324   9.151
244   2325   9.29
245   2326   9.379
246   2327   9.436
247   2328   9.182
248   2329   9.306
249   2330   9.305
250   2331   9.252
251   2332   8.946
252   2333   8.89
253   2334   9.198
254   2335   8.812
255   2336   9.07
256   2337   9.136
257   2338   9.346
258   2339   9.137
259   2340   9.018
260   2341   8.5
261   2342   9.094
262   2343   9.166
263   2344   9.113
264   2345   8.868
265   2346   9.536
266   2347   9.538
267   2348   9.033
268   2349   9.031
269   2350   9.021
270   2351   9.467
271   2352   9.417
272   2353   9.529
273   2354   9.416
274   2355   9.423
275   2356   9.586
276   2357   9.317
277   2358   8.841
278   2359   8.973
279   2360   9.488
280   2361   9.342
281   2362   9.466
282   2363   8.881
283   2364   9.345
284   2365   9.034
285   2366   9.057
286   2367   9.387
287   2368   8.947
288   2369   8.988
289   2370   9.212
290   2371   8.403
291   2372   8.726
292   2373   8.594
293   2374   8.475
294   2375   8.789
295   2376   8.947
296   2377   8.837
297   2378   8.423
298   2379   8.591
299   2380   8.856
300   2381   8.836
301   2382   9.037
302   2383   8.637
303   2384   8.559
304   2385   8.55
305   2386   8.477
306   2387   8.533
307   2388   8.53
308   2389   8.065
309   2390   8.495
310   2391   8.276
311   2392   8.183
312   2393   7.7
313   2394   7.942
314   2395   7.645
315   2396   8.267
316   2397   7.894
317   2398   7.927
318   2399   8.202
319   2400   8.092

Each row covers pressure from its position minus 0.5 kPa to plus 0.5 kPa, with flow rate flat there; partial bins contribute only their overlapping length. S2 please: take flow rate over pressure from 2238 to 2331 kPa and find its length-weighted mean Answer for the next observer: 9.34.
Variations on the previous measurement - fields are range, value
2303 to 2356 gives 9.27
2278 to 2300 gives 9.19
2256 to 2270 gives 9.5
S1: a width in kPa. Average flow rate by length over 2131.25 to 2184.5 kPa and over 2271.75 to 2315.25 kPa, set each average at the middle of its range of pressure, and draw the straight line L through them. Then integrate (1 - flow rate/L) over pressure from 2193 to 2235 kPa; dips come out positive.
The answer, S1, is 4.3 kPa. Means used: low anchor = 10.4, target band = 8.91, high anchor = 9.26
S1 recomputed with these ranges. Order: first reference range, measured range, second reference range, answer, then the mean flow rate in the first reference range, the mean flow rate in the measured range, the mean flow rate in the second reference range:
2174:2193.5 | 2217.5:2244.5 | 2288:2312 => 1.15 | 10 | 9.29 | 9.21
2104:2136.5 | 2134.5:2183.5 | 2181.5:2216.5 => -2.76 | 10.5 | 10.4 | 9.14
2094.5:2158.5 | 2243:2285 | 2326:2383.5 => 1.10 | 10.5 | 9.39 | 9.08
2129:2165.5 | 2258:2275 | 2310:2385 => 0.20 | 10.5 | 9.57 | 9.14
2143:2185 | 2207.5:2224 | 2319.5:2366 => 2.71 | 10.4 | 8.38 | 9.22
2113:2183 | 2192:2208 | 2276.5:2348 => 1.37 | 10.4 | 9.18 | 9.24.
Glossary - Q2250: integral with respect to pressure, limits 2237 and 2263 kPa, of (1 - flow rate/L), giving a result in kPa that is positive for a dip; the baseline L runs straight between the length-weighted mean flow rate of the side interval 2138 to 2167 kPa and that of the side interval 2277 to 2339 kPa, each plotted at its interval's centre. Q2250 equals 1.0 kPa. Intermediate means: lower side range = 10.5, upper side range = 9.26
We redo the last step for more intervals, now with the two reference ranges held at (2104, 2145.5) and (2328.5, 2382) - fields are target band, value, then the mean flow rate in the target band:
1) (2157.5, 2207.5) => 1.1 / 9.9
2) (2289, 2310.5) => 0.5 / 9.19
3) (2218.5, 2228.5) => 0.7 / 9.23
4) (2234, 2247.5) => 0.6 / 9.32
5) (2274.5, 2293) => 0.6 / 9.23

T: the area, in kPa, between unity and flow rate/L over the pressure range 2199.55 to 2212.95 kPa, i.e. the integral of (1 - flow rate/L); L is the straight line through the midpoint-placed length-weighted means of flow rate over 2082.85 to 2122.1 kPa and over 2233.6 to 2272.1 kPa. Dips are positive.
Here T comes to 2.0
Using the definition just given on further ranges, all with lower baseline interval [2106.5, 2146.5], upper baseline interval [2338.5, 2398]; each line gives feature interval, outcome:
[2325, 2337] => -0.1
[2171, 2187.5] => 0.1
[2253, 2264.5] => 0.2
